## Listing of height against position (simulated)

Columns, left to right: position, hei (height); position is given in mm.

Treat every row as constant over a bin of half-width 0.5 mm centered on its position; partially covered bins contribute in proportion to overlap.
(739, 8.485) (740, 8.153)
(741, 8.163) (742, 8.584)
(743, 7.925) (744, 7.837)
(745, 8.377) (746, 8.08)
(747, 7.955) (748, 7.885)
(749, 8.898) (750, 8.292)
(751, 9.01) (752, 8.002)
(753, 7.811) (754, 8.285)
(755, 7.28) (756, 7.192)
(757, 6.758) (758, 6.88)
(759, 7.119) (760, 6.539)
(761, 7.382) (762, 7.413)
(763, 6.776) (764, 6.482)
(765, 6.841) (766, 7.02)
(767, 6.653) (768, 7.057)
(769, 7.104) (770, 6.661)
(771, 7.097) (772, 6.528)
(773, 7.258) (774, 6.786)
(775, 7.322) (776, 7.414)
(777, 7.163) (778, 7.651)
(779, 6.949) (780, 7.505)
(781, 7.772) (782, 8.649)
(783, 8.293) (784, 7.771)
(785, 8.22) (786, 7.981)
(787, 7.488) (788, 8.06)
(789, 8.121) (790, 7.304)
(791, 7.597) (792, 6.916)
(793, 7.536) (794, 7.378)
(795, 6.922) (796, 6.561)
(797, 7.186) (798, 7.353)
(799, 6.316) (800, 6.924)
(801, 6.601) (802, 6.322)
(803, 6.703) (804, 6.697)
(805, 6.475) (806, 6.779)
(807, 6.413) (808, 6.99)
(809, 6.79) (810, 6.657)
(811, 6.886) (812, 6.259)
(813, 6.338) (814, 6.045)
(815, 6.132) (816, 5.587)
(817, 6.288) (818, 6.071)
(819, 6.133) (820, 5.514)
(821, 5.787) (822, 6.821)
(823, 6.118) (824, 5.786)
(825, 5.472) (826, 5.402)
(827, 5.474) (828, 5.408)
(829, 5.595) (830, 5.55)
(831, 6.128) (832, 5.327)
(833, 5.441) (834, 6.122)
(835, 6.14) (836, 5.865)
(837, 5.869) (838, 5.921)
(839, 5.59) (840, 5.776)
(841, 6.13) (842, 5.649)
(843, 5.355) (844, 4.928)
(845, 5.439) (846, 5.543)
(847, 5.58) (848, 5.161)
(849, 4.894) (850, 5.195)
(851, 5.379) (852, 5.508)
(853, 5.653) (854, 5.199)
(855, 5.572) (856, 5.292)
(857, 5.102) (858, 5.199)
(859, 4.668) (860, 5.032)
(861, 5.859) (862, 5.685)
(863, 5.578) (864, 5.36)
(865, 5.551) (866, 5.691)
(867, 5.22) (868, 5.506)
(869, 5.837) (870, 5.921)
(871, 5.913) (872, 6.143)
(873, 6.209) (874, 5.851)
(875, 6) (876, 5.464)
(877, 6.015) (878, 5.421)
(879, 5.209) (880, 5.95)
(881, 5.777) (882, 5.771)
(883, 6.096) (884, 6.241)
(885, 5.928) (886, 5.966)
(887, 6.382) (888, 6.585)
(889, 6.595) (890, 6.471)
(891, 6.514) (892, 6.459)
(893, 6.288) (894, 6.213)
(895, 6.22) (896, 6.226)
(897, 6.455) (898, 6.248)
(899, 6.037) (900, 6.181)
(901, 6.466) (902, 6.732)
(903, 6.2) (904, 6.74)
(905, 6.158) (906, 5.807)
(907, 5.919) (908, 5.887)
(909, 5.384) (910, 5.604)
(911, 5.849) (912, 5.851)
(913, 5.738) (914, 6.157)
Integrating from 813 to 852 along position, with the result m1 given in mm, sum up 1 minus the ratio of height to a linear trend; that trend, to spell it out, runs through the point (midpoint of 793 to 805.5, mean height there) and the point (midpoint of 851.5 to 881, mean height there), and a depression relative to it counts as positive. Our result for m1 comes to 3.1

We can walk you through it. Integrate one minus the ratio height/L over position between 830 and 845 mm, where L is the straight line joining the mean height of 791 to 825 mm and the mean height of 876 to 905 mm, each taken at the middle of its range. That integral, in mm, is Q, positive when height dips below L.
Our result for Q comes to 1.6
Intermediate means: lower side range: 6.52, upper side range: 6.18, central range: 5.72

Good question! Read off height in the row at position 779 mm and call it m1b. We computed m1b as 6.949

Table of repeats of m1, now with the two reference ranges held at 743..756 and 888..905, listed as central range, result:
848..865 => 3.77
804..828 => 3.75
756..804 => 3.37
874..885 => 1.29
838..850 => 2.62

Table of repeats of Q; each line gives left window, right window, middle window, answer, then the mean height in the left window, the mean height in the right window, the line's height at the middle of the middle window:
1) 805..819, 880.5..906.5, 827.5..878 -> 6.0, 6.4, 6.26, 6.33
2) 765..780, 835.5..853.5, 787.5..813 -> -1.8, 7.06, 5.52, 6.47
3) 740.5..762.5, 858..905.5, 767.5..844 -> 4.8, 7.8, 5.97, 7.04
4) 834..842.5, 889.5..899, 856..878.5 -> 1.9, 5.88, 6.33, 6.11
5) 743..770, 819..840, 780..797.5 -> -2.3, 7.49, 5.78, 6.73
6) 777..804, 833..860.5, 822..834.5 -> 0.8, 7.37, 5.47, 6.1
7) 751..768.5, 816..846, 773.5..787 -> -1.7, 7.2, 5.76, 6.78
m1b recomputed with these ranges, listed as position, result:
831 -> 6.128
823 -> 6.118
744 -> 7.837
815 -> 6.132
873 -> 6.209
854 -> 5.199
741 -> 8.163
